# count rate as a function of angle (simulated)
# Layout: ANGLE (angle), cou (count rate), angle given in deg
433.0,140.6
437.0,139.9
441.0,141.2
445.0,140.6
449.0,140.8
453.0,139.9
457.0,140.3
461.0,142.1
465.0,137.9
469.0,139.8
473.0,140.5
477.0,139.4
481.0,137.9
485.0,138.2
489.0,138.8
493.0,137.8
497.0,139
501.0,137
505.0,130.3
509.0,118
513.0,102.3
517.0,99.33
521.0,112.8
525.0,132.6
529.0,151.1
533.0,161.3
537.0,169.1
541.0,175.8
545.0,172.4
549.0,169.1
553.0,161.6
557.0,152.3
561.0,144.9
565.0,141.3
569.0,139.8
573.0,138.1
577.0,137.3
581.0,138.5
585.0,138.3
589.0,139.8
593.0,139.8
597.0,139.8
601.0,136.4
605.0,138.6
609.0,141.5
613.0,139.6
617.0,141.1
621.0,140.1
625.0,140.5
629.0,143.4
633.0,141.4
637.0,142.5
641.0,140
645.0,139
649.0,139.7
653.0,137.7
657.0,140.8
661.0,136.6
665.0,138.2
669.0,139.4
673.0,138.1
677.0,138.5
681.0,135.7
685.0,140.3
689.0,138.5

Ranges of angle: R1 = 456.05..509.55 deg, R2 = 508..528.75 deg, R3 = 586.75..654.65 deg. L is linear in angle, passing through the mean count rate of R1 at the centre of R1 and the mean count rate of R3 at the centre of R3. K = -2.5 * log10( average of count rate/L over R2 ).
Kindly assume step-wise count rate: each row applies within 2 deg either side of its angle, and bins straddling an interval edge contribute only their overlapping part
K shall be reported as 0.19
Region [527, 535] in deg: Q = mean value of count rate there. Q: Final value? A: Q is 156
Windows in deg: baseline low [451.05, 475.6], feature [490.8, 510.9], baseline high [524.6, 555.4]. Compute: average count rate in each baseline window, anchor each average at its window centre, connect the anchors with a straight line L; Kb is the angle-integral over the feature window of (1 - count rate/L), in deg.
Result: 2.5 deg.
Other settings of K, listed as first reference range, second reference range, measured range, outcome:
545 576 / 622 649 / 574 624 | 0.049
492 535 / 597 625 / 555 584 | -0.051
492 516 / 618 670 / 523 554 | -0.242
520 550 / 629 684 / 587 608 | 0.065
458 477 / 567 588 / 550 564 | -0.108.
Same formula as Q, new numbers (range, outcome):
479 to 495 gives 138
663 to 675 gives 139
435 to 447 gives 141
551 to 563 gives 153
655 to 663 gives 139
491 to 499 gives 138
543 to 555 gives 168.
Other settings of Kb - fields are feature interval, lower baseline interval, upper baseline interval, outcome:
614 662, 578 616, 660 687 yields -0.6 deg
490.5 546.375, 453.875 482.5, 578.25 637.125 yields 0.7 deg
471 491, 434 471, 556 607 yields 0.2 deg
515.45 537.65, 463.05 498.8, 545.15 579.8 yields 1.3 deg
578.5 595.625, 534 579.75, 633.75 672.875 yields 1.2 deg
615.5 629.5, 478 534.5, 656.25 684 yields -0.5 deg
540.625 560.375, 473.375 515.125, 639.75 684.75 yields -4.4 deg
